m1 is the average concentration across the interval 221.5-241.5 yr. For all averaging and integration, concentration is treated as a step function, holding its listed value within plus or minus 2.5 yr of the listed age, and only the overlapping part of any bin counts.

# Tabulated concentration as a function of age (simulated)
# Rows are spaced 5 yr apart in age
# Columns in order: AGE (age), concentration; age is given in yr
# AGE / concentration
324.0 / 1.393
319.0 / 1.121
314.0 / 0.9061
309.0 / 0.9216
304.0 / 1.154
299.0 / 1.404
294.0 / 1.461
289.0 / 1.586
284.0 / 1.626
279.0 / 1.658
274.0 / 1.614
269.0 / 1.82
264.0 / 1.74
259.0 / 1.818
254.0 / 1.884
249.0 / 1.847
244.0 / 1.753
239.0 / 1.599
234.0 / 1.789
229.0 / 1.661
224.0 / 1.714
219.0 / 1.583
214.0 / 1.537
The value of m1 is 1.69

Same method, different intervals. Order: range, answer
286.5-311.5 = 1.31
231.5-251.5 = 1.75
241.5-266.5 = 1.81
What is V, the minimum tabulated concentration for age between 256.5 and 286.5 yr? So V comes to 1.614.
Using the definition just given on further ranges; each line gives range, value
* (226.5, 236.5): 1.661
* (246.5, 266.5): 1.74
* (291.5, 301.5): 1.404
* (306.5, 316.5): 0.9061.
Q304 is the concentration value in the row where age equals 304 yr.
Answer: 1.154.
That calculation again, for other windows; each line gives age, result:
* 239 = 1.599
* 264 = 1.74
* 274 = 1.614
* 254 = 1.884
